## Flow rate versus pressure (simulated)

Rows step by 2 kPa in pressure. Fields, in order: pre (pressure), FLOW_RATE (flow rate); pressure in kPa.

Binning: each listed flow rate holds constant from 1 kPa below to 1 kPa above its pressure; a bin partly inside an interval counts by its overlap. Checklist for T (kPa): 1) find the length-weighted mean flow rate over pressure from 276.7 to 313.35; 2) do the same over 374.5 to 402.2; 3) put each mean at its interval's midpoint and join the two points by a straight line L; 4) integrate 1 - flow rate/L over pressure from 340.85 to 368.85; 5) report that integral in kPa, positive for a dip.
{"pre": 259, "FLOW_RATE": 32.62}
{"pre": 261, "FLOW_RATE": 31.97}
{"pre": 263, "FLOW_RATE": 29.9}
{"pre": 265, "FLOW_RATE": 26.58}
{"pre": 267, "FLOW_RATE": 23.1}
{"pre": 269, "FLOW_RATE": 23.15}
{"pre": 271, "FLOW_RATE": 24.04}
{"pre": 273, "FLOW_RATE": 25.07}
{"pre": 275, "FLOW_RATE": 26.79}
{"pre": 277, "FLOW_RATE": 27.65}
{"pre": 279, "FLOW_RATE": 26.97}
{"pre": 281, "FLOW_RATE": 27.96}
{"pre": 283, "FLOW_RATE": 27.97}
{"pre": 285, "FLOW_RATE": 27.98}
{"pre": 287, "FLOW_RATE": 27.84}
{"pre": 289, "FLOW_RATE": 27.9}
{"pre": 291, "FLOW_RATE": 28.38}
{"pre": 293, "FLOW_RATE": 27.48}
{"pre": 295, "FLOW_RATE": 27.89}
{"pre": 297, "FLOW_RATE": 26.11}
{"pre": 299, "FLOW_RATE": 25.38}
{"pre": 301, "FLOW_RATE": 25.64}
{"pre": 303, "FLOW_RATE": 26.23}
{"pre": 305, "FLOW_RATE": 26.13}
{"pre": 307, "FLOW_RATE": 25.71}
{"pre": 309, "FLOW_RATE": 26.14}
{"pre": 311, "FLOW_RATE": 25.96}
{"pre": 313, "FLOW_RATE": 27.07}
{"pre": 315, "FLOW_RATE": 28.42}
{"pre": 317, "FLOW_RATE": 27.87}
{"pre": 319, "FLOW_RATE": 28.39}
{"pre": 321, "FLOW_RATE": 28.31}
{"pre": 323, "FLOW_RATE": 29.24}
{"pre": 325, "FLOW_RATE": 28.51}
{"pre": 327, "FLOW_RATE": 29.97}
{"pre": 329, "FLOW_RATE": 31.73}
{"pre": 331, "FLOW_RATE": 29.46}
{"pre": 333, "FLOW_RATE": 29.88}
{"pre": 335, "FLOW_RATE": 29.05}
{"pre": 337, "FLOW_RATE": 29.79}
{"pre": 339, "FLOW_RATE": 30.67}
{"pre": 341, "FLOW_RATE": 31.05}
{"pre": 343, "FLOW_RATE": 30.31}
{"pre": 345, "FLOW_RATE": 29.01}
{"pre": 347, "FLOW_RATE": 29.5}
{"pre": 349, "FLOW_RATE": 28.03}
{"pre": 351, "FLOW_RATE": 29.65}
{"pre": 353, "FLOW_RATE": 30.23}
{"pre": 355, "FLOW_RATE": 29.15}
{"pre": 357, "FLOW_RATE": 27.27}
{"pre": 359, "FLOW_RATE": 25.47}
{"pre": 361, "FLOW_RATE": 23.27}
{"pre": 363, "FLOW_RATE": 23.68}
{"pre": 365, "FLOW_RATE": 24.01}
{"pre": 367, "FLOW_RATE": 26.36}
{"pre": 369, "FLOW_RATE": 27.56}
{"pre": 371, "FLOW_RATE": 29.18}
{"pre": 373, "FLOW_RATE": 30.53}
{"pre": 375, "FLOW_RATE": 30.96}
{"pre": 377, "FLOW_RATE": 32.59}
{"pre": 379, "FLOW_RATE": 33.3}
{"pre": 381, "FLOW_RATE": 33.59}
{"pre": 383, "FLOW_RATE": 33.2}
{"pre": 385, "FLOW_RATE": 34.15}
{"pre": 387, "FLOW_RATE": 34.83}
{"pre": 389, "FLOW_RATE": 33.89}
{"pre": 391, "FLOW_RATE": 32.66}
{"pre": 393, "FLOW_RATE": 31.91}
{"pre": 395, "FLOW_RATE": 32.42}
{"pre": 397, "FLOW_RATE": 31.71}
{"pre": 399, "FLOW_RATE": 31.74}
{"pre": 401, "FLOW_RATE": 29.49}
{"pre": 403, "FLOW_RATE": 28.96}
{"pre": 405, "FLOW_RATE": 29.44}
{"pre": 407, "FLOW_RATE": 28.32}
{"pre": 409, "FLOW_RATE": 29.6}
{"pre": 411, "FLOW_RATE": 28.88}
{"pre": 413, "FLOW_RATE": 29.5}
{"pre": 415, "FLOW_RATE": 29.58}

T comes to 2.7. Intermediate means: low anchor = 27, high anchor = 32.6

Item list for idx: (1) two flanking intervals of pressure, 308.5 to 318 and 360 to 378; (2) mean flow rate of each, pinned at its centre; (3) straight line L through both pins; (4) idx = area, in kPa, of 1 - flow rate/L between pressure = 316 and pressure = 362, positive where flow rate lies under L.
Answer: -2.7 kPa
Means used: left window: 27.1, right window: 27.6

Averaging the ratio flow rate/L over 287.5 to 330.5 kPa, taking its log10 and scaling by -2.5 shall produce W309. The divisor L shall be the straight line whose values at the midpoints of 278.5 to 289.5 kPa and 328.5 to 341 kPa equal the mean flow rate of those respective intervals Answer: 0.053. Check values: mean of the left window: 27.8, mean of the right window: 30.1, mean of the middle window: 27.6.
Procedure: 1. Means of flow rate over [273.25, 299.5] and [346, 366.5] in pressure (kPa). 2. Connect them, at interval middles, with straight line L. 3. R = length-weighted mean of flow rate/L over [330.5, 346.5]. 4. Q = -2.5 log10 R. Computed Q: -0.11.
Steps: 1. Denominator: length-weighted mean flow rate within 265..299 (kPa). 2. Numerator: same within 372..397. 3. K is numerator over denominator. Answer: 1.2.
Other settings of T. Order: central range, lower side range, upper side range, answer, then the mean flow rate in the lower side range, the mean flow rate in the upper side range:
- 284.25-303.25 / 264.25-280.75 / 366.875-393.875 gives -0.2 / 25.5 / 31.9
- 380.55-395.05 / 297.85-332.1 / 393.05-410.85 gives -1.7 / 27.7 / 30.2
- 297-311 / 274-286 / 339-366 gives 0.9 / 27.6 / 27.8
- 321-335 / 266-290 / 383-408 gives -0.5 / 26.4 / 31.7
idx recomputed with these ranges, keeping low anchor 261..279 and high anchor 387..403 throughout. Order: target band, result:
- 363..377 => 1.2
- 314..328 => -0.1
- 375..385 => -0.6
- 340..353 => 0.0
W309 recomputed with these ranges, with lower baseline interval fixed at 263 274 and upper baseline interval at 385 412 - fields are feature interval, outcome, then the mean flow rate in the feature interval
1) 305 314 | 0.027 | 26.2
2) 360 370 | 0.183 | 25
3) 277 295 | -0.084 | 27.8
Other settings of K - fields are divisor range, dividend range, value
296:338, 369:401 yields 1.16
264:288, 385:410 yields 1.19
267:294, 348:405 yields 1.12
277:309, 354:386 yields 1.07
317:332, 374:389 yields 1.14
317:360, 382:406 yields 1.10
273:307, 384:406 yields 1.18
